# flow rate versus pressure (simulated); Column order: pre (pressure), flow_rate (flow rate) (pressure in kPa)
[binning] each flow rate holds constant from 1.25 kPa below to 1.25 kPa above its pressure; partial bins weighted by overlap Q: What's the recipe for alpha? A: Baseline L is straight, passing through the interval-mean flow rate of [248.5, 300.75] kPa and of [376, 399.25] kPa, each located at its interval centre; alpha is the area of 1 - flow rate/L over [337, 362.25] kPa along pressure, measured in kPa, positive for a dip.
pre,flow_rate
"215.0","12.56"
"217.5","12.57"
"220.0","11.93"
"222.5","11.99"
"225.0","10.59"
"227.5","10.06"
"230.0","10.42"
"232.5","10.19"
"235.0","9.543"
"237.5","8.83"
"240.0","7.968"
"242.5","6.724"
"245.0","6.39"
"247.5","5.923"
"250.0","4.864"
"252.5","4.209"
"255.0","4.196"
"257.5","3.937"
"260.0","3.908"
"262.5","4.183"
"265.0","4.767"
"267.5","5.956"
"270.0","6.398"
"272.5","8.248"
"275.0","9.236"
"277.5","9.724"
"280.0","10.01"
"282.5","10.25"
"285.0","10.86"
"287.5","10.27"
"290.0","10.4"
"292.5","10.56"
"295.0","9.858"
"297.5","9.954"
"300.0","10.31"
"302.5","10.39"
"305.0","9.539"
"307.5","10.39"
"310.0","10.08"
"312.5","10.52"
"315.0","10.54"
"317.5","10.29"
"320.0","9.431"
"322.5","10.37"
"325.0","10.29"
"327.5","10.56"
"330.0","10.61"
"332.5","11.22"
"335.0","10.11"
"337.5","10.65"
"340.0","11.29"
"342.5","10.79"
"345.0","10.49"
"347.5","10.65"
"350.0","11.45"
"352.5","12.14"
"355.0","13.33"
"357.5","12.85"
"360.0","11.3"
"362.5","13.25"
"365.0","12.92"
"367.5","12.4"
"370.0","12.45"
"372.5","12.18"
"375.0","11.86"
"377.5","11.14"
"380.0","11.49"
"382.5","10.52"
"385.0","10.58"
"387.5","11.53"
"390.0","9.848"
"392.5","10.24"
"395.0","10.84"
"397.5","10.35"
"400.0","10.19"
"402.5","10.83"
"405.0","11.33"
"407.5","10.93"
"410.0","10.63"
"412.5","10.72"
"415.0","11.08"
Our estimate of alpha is -4.9 kPa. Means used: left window 7.69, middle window 11.6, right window 10.7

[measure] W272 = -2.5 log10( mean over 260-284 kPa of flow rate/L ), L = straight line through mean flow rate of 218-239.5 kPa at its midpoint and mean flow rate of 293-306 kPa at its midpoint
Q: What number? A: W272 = 0.34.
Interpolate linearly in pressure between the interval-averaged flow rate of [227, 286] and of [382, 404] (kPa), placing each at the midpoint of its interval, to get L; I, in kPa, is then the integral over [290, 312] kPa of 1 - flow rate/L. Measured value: -4.71 kPa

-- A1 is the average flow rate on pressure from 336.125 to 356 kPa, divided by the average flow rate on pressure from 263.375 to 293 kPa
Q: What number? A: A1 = 1.29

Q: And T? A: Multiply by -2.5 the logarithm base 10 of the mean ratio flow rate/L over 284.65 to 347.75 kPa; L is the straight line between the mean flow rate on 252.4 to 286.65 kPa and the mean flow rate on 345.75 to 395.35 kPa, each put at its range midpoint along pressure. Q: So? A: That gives -0.15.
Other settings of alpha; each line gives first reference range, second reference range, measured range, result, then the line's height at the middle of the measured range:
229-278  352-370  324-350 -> 1.3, 11.3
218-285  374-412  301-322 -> -2.5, 9.09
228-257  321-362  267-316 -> -3.0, 9.16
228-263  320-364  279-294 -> -3.2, 8.59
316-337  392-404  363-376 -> -2.4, 10.5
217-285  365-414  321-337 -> -1.3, 9.7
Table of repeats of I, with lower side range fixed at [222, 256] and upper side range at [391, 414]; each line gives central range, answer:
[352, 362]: -2.6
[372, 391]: -1.5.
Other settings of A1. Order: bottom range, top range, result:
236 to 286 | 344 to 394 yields 1.71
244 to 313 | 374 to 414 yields 1.35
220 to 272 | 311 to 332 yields 1.44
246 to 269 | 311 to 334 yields 2.22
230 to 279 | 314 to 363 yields 1.65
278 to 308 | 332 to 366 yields 1.14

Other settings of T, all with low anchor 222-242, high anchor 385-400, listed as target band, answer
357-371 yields -0.20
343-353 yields -0.08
